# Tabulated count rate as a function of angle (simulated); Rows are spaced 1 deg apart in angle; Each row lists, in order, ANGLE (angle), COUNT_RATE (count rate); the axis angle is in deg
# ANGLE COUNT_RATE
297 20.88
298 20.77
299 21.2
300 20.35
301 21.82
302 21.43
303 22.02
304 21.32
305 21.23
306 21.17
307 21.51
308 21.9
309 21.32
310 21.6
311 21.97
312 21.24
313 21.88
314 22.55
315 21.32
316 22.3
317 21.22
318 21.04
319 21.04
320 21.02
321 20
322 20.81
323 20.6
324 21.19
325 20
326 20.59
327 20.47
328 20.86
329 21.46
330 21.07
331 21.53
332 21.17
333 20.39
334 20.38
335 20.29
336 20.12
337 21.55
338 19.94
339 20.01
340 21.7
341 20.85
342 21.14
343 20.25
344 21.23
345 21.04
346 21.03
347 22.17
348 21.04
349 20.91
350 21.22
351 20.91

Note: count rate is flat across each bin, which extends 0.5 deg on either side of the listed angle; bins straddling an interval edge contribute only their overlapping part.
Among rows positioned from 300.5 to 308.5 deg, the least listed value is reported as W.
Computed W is 21.17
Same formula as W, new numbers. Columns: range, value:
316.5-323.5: 20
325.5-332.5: 20.47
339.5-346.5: 20.25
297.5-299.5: 20.77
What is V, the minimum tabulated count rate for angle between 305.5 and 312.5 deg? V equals 21.17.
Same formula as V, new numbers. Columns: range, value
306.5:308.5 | 21.51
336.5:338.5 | 19.94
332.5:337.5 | 20.12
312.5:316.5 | 21.32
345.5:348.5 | 21.03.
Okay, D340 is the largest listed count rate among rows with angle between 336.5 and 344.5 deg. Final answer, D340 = 21.7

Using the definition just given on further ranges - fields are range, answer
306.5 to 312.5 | 21.97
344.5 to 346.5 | 21.04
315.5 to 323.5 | 22.3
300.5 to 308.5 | 22.02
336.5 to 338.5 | 21.55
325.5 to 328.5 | 20.86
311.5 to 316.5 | 22.55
